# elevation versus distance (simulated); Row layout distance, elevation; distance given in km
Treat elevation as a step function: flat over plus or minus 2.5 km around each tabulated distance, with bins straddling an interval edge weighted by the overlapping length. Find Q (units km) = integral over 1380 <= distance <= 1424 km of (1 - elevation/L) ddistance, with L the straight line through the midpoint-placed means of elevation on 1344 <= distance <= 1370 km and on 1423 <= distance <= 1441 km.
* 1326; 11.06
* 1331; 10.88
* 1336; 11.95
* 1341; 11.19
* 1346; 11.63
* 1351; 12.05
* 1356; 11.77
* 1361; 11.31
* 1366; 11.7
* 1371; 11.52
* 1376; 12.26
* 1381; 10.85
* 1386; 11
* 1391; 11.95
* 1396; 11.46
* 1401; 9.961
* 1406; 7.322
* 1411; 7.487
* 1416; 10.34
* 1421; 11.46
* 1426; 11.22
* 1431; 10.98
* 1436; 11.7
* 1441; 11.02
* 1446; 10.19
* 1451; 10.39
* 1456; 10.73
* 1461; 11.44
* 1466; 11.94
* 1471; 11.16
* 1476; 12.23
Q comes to 4.78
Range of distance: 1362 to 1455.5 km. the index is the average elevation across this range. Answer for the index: 10.7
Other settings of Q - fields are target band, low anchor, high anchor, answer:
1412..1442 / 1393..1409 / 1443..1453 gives -2.83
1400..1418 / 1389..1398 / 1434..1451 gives 4.41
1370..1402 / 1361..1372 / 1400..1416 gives -4.09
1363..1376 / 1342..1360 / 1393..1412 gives -1.08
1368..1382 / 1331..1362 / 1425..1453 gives -0.29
